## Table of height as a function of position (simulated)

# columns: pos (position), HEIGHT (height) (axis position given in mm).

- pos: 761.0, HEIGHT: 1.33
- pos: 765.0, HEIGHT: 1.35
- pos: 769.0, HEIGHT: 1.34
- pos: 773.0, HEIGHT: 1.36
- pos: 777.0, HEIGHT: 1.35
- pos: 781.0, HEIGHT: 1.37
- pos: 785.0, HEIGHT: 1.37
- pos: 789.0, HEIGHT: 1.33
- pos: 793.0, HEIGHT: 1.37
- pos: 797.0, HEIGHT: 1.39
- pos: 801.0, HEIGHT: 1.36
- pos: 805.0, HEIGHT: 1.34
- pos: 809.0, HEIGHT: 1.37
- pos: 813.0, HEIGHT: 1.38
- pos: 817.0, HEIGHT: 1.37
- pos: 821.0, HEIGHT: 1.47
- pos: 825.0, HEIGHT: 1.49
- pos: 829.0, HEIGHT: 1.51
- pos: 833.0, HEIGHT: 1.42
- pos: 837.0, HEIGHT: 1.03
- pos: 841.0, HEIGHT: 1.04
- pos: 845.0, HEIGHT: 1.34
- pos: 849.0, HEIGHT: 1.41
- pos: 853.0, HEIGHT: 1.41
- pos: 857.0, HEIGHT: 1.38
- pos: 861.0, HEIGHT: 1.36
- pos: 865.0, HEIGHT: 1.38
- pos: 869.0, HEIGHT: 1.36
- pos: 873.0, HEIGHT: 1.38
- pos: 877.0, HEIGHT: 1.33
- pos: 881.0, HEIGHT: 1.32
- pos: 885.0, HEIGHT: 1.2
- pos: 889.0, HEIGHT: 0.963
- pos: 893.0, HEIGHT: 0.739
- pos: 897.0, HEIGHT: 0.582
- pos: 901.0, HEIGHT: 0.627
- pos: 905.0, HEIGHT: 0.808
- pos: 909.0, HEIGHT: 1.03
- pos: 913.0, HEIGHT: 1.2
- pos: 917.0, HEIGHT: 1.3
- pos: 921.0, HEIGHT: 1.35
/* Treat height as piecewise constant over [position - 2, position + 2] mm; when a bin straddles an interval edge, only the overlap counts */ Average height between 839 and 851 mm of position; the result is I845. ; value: 1.26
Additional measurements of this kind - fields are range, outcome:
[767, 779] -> 1.35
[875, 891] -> 1.2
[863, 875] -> 1.37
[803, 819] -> 1.36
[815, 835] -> 1.45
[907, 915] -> 1.11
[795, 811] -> 1.36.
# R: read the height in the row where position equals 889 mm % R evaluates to 0.963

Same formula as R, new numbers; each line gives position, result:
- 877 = 1.33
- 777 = 1.35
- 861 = 1.36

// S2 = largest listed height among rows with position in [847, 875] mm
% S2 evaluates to 1.41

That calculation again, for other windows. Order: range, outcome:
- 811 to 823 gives 1.47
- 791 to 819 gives 1.39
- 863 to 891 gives 1.38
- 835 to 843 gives 1.04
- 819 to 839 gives 1.51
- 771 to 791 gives 1.37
